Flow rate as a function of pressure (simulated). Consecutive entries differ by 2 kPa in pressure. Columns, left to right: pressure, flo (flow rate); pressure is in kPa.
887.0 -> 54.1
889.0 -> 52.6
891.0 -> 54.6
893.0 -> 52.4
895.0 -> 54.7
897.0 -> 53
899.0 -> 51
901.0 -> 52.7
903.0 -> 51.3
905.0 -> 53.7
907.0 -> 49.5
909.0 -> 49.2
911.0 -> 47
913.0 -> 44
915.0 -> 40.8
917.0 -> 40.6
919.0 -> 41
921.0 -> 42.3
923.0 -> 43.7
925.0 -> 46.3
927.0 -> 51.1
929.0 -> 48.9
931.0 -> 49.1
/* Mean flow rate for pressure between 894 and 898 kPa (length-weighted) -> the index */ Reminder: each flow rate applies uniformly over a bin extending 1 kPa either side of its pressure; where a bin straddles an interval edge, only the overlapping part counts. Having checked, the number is 53.9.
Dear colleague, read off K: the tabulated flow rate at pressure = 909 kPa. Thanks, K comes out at 49.2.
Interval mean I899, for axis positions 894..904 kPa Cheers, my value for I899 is 52.5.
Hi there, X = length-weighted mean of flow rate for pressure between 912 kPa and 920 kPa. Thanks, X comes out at 41.6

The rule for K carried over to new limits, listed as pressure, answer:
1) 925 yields 46.3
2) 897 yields 53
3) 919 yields 41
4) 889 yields 52.6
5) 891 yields 54.6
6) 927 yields 51.1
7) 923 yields 43.7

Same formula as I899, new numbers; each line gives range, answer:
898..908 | 51.6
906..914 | 47.4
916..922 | 41.3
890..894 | 53.5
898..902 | 51.9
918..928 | 44.9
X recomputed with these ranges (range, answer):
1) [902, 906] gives 52.5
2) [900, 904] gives 52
